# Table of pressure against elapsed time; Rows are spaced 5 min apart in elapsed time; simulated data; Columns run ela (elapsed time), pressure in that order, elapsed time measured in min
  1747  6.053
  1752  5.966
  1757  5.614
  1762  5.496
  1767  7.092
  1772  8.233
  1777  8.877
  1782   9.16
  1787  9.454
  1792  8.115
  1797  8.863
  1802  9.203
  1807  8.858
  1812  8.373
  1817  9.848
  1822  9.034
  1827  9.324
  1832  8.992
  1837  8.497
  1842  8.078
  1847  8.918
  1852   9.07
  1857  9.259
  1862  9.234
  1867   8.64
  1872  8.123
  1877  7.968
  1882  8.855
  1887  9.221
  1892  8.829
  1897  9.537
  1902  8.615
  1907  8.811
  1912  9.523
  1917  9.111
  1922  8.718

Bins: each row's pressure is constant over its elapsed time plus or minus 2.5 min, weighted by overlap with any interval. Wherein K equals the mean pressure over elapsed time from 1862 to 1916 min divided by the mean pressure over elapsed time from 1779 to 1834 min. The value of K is 0.98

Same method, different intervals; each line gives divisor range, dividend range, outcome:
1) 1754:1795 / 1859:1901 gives 1.14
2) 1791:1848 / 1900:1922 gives 1.01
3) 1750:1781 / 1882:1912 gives 1.29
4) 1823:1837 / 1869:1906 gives 0.97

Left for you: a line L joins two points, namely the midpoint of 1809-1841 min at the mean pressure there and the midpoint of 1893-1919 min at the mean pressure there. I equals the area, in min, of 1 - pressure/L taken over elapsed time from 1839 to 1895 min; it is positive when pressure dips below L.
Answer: 1.8 min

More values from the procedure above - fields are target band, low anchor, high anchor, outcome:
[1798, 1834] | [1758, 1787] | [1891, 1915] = -3.7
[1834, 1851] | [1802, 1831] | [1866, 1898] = 0.7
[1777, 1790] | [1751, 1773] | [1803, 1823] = -2.9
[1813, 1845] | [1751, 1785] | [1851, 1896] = -3.0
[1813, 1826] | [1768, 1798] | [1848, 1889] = -0.8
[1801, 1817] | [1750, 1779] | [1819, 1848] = -1.6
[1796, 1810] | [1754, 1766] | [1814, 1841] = -2.0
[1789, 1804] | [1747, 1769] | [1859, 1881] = -4.0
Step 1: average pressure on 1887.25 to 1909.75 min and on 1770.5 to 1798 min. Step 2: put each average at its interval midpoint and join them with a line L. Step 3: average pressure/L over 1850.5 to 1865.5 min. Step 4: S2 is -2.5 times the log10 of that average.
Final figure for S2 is -0.03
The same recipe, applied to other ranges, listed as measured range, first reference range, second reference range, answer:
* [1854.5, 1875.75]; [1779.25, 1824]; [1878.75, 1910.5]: 0.026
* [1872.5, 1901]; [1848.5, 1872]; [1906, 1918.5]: 0.031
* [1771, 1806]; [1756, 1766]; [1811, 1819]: -0.186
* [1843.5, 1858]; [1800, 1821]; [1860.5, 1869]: -0.005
